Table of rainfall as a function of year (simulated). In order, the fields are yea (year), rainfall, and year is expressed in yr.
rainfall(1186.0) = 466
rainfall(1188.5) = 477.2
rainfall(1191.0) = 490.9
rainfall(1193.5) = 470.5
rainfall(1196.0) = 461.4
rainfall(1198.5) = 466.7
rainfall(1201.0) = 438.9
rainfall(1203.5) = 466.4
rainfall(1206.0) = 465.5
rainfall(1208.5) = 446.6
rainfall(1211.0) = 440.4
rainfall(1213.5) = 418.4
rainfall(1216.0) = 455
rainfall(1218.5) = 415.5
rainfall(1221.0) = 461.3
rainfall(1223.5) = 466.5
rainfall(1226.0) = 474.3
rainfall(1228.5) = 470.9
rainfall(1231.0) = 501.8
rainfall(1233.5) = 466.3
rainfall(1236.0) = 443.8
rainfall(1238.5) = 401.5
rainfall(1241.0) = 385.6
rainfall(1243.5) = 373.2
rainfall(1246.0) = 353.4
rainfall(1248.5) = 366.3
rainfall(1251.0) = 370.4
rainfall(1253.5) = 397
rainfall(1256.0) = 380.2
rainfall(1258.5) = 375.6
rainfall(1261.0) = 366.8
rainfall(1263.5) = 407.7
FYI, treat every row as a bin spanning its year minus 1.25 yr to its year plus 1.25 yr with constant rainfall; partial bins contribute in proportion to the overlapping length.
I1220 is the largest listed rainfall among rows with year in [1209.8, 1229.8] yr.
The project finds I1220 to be 474.3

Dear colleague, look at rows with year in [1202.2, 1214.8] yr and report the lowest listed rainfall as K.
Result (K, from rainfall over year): 418.4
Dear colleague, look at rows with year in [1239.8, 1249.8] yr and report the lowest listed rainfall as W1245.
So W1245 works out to 353.4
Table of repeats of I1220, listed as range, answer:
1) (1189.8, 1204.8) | 490.9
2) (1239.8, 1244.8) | 385.6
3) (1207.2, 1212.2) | 446.6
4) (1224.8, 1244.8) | 501.8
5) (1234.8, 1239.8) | 443.8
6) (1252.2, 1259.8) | 397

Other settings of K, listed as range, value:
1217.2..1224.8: 415.5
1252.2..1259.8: 375.6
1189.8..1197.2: 461.4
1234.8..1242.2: 385.6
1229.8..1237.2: 443.8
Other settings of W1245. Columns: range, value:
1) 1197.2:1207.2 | 438.9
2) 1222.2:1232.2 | 466.5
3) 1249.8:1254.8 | 370.4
